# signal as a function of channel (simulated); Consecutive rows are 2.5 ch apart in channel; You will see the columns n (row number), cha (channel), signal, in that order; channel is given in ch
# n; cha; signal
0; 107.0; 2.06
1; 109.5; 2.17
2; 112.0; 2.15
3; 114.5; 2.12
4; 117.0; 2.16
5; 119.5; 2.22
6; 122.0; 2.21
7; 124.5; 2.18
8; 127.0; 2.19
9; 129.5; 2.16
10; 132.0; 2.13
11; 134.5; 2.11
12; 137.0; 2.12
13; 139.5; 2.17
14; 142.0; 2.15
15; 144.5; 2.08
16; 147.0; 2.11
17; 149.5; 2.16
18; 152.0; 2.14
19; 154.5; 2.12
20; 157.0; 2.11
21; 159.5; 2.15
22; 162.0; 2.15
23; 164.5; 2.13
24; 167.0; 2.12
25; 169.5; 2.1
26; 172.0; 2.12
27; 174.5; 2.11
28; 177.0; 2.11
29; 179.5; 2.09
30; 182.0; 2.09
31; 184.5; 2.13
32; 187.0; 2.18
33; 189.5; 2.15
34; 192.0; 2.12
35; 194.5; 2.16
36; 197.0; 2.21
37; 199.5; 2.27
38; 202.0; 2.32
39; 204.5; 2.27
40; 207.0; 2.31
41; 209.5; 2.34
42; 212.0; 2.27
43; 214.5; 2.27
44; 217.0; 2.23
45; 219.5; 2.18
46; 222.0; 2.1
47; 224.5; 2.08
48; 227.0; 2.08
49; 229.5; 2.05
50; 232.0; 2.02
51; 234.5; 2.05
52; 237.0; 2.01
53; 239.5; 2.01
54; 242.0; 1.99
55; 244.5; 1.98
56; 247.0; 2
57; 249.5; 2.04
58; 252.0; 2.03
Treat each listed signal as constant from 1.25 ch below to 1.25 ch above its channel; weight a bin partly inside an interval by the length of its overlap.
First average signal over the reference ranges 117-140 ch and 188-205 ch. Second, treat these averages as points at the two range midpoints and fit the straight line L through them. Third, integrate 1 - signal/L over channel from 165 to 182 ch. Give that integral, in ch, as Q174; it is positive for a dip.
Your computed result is 0.7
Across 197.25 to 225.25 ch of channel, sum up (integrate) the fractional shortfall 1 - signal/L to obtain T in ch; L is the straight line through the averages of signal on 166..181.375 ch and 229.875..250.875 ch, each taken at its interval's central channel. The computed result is -2.5 ch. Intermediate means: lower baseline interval 2.11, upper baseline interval 2.01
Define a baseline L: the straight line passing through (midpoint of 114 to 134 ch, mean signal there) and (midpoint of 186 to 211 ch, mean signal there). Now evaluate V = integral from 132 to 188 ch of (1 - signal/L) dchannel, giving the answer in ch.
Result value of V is 1.9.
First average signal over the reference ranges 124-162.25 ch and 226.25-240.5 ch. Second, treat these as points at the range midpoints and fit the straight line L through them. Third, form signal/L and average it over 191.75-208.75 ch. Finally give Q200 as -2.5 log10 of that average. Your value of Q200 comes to -0.09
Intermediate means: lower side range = 2.14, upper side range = 2.04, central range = 2.25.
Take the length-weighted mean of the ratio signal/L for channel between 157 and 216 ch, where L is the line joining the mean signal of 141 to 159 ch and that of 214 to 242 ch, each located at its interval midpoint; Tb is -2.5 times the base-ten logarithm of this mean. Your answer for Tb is -0.04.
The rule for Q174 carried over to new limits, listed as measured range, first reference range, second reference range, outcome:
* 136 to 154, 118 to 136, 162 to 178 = 0.13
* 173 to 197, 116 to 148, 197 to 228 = 0.77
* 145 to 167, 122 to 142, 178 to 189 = 0.10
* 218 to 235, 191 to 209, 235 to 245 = 0.00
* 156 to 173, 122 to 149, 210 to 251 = 0.01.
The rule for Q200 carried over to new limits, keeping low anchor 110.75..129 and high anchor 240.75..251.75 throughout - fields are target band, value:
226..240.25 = -0.008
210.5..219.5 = -0.102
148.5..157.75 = -0.001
